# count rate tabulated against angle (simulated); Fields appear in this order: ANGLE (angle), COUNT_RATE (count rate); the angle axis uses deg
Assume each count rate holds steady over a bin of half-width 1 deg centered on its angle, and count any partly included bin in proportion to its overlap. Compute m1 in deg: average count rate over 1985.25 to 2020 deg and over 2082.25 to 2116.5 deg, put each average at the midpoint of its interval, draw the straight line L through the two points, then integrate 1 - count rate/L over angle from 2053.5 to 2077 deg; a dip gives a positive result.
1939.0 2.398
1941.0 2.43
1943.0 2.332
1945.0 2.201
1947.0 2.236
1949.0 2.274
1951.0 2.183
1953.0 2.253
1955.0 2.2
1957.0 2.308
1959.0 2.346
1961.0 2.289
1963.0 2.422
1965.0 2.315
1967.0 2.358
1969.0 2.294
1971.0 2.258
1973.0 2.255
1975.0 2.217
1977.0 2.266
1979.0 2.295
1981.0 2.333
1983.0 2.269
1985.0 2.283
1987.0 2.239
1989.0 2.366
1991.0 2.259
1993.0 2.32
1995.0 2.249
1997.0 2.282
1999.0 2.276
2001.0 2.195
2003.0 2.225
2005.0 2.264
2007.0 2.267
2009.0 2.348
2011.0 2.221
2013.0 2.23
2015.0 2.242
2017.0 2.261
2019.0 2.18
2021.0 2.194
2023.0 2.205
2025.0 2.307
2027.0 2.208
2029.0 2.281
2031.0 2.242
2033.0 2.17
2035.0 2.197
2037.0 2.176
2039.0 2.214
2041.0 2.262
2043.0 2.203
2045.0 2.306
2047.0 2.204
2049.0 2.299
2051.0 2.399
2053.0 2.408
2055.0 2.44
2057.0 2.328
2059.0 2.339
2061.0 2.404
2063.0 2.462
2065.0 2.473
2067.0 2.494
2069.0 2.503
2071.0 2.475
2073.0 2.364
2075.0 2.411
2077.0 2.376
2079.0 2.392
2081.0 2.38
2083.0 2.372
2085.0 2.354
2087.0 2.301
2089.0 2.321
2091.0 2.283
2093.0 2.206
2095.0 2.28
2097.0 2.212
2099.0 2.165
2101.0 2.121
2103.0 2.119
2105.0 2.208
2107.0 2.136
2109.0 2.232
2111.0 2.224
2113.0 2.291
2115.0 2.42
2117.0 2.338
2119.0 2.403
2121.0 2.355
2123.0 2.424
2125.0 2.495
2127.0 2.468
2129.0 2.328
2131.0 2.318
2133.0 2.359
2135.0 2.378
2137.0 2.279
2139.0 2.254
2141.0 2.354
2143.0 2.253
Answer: -1.78 deg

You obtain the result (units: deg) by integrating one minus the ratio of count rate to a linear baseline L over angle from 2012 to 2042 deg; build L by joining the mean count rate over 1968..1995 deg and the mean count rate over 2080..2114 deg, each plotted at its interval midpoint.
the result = 0.6 deg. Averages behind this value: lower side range 2.28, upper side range 2.25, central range 2.22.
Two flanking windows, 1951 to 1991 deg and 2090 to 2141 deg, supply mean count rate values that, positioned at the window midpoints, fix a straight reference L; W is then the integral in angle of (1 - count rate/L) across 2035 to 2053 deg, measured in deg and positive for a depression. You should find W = 0.2 deg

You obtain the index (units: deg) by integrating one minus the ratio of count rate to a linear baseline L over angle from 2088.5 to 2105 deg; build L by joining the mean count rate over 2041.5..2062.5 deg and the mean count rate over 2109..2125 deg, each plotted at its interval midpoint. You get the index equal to 1.0 deg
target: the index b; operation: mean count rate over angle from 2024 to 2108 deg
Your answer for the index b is 2.3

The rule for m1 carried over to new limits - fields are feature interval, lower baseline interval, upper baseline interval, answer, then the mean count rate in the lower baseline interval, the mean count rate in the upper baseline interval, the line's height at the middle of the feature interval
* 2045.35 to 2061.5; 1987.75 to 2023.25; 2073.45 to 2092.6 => -0.2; 2.26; 2.35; 2.31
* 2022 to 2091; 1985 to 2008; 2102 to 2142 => -1.1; 2.27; 2.32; 2.29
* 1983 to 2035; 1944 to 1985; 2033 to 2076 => 1.4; 2.28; 2.35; 2.31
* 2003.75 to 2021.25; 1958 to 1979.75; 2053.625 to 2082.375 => 0.8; 2.3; 2.42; 2.35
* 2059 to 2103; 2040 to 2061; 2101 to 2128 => -0.5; 2.32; 2.31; 2.32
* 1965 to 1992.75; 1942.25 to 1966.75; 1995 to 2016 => -0.2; 2.28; 2.25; 2.27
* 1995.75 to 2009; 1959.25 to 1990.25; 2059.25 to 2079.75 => 0.4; 2.3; 2.43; 2.34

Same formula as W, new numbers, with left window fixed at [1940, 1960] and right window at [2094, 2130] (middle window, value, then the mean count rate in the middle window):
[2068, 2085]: -0.9 deg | 2.41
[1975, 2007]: 0.1 deg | 2.27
